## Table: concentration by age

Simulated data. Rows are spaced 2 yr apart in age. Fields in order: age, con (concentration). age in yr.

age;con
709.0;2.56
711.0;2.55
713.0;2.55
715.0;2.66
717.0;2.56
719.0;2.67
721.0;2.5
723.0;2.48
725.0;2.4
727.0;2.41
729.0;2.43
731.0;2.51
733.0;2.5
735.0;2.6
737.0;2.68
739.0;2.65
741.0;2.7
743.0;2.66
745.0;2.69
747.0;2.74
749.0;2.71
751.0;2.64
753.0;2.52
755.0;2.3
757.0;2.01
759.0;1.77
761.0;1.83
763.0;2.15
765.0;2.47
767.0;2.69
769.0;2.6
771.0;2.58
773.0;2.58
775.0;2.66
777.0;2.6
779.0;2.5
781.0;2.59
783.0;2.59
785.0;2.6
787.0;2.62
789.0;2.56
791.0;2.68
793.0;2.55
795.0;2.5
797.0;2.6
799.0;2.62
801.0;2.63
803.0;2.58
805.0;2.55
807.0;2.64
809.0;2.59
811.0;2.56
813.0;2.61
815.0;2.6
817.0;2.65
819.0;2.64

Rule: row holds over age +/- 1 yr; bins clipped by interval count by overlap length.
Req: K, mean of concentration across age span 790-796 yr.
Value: 2.58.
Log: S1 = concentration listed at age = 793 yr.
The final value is 2.55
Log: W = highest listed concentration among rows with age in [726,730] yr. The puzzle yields 2.43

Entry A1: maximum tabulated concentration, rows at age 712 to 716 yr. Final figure 2.66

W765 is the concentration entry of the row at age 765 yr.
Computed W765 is 2.47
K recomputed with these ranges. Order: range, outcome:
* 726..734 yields 2.46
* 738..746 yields 2.68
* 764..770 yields 2.59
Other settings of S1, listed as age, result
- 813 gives 2.61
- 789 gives 2.56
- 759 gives 1.77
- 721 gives 2.5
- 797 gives 2.6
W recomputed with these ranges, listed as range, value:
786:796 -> 2.68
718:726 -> 2.67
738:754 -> 2.74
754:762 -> 2.3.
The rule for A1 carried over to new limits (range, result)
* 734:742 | 2.7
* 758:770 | 2.69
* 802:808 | 2.64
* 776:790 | 2.62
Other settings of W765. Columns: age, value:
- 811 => 2.56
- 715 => 2.66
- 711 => 2.55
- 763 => 2.15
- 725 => 2.4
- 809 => 2.59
